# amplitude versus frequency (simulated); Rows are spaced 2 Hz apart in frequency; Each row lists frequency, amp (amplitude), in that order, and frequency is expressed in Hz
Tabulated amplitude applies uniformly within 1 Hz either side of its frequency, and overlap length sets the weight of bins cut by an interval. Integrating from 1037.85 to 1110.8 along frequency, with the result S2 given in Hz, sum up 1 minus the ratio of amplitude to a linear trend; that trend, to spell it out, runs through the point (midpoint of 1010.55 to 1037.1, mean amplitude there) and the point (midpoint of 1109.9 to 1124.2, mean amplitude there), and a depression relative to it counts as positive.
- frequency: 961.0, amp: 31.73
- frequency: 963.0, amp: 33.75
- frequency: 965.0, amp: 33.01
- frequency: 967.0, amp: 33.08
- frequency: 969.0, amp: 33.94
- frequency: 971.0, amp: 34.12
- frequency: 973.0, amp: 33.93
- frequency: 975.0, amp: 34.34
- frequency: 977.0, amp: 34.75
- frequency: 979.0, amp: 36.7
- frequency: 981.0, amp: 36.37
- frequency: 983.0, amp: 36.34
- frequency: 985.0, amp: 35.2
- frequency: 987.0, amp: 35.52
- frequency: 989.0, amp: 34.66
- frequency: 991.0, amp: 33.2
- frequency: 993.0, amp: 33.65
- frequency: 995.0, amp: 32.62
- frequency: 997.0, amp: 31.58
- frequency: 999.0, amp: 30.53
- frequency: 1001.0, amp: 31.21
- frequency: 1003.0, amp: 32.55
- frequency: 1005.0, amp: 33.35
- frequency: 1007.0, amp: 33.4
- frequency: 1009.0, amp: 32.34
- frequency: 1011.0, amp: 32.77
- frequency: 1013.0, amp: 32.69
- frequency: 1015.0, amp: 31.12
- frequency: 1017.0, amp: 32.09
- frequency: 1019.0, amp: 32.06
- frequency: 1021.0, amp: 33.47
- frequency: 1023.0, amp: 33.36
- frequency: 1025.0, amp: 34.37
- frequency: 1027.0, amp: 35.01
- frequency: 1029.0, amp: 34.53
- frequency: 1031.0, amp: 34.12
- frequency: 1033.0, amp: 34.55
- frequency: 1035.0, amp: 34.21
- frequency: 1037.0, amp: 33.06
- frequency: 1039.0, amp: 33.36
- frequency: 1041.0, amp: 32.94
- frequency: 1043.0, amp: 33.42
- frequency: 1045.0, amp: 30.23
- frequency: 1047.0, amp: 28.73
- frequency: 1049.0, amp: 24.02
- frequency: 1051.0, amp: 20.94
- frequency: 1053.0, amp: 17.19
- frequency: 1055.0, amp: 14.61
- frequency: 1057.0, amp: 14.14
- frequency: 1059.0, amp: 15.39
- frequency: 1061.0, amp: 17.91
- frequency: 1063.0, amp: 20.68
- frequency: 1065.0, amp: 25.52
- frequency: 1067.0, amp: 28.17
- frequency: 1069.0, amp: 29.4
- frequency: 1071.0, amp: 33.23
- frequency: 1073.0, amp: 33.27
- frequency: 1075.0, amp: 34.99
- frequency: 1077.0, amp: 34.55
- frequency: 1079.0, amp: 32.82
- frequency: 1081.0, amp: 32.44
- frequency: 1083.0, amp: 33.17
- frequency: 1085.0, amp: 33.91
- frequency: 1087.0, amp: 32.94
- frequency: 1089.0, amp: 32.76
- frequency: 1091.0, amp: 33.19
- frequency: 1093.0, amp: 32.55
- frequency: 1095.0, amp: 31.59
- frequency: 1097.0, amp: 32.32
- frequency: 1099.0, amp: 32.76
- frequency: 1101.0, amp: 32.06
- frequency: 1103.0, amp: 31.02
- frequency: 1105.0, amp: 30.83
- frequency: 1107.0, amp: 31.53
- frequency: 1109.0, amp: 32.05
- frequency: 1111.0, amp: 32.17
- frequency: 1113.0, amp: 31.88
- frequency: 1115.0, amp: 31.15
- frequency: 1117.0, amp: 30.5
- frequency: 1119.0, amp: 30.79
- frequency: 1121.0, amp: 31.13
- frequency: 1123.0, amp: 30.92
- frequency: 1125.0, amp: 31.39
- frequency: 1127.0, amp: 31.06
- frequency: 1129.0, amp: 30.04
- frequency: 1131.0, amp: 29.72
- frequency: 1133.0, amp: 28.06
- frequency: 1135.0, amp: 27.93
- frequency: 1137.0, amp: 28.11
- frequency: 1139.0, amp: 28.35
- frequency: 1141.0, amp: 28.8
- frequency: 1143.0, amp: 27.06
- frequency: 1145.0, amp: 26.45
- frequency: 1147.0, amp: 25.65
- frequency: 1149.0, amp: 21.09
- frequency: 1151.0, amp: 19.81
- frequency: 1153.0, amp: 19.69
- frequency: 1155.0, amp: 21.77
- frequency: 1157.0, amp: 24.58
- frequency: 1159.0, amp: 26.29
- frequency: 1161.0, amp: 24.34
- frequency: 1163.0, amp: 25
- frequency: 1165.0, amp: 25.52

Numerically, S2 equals 7.3 Hz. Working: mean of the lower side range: 33.4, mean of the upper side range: 31.2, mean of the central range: 29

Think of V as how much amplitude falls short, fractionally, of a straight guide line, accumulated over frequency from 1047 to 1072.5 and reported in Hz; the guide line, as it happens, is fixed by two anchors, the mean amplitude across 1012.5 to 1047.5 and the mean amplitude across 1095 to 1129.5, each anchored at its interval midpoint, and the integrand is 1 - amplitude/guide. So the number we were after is 8.0 Hz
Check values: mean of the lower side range 33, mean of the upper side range 31.4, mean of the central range 22.3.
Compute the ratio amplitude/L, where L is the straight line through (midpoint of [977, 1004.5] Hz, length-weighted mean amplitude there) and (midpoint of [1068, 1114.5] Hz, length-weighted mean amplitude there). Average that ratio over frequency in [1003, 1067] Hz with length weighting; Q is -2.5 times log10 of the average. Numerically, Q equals 0.15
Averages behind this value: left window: 33.9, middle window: 28.9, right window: 32.5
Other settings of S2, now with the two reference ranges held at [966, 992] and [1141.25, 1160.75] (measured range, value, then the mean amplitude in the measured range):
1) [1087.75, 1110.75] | -4.2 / 32.1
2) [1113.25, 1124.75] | -2.3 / 31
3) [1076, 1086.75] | -1.9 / 33.3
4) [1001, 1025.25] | -0.1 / 32.7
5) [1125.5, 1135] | -1.7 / 29.6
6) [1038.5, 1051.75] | 0.7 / 29.1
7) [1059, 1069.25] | 2.2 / 23.1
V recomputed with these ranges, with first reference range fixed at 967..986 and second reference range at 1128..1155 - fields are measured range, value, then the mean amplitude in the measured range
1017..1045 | -1.3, 33.5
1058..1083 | 1.2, 28.4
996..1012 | 0.6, 32.2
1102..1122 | -2.7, 31.3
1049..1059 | 4.4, 17.3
